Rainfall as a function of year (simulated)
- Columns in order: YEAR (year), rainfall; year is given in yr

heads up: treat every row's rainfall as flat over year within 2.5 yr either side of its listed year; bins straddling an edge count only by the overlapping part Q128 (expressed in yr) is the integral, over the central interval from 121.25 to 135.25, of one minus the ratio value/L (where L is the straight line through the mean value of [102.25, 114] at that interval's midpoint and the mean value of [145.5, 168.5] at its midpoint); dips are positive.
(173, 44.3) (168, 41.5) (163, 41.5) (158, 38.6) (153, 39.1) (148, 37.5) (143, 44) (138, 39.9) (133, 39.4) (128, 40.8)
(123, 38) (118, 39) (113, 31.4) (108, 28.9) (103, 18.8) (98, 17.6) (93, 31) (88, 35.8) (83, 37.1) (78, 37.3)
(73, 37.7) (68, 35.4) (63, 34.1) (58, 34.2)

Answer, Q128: -3.3 yr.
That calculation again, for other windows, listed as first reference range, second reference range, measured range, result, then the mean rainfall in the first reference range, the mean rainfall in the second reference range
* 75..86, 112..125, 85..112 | 7.3 yr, 37.2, 36.6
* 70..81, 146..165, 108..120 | 1.4 yr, 37.4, 39.2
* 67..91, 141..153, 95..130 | 7.3 yr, 36.6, 40.3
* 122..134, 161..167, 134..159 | 0.4 yr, 39.6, 41.5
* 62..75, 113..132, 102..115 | 3.7 yr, 35.8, 38.2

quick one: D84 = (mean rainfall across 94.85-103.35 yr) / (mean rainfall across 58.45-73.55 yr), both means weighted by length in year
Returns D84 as 0.5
